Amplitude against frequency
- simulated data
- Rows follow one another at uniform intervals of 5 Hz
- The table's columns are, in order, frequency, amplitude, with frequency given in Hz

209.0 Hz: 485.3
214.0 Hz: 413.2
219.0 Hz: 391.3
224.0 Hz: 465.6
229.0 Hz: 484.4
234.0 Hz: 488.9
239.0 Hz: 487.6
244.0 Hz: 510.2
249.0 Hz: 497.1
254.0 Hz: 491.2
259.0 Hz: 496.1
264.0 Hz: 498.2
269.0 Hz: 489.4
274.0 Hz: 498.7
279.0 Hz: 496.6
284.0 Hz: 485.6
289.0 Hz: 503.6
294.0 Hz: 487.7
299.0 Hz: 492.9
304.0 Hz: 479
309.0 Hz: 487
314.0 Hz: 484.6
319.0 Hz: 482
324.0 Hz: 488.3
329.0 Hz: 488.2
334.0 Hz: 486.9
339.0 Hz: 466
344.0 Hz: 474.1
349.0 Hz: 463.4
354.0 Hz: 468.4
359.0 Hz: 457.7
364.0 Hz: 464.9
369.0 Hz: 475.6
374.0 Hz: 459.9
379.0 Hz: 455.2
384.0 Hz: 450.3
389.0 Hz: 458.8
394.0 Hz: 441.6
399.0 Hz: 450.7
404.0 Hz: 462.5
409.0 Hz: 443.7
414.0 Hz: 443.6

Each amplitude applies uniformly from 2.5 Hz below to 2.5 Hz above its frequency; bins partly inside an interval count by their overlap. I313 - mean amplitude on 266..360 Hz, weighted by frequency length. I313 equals 484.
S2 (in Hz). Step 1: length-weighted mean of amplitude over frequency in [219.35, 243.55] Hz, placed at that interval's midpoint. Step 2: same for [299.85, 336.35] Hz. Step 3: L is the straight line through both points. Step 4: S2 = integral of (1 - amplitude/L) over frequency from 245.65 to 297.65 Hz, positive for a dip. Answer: -1.5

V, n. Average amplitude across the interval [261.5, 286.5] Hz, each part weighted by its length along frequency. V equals 494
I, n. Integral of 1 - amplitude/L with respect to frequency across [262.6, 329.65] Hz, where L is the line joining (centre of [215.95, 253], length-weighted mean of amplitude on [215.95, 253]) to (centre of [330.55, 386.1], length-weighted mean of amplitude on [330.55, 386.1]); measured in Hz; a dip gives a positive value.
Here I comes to -2.8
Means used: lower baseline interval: 475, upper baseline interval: 466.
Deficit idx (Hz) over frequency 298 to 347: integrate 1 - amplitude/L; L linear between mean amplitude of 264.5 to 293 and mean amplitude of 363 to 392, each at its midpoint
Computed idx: -0.3 Hz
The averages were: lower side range 495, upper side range 460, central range 482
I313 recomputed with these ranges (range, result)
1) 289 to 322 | 487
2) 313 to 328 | 485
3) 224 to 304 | 493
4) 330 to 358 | 472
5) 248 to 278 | 495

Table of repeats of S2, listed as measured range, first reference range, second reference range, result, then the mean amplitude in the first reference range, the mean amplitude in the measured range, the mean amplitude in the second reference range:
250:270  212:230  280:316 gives -1.4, 436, 494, 489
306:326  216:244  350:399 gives -1.0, 467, 485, 459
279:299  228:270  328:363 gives -0.3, 494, 493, 471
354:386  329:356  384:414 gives 0.1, 473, 461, 451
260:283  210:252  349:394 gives -1.4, 468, 495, 460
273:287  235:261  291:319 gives -0.1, 496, 493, 486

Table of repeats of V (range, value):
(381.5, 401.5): 450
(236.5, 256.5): 497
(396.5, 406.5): 457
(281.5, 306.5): 490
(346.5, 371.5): 466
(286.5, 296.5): 496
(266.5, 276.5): 494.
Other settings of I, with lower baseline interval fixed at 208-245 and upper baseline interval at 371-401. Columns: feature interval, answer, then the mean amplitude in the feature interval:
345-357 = -0.30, 467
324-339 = -0.90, 484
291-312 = -1.31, 487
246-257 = -0.79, 495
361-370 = -0.28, 469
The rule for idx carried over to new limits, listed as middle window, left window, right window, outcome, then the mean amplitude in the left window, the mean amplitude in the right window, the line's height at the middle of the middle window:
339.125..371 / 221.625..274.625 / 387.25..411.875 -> -0.3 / 491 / 451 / 463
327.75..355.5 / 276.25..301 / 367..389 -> 0.0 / 493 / 460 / 473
